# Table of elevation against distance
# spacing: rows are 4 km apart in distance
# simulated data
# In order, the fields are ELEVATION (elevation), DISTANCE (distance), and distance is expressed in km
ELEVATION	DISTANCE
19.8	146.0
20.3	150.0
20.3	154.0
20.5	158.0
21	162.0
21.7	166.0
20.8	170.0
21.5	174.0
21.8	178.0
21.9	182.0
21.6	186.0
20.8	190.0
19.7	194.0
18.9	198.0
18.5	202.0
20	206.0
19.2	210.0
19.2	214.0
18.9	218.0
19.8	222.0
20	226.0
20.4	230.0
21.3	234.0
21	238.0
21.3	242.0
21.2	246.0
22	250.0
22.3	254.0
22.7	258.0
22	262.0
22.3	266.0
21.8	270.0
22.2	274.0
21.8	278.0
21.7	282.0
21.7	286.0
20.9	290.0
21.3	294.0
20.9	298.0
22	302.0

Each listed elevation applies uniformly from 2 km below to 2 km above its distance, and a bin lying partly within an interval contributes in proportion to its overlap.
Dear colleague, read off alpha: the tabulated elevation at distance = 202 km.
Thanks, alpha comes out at 18.5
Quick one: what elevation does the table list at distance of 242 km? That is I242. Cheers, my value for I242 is 21.3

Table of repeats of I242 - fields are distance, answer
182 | 21.9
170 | 20.8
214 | 19.2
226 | 20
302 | 22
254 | 22.3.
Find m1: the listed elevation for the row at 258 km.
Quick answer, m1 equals 22.7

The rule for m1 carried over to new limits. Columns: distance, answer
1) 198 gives 18.9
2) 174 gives 21.5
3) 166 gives 21.7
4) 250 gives 22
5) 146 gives 19.8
